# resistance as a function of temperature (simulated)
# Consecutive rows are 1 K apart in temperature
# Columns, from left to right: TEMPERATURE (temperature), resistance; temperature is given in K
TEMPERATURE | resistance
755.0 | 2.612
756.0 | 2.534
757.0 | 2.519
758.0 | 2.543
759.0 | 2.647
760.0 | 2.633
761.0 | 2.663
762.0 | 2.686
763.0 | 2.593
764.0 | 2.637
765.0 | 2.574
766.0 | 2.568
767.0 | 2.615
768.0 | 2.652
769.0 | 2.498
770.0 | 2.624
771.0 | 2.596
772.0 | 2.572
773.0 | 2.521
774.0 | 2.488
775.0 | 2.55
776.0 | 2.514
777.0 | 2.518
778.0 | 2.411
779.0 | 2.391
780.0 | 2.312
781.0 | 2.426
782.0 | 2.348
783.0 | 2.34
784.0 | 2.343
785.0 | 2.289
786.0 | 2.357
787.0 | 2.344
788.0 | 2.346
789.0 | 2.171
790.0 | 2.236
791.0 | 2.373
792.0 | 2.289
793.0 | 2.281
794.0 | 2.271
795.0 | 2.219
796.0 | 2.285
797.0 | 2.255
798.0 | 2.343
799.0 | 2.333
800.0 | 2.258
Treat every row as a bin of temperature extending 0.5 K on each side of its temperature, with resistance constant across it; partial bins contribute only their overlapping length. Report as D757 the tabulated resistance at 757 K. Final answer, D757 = 2.519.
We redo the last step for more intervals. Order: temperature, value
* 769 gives 2.498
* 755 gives 2.612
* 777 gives 2.518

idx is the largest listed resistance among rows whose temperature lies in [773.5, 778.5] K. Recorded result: 2.55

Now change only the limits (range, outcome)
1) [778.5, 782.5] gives 2.426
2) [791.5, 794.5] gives 2.289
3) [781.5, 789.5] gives 2.357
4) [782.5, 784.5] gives 2.343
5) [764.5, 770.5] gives 2.652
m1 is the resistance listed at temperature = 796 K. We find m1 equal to 2.285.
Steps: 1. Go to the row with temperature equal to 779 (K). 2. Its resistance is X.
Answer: 2.391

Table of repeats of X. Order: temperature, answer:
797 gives 2.255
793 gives 2.281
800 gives 2.258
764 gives 2.637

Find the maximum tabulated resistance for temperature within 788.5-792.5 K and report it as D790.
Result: 2.373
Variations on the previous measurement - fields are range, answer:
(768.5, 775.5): 2.624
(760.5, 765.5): 2.686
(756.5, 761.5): 2.663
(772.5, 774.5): 2.521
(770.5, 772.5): 2.596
